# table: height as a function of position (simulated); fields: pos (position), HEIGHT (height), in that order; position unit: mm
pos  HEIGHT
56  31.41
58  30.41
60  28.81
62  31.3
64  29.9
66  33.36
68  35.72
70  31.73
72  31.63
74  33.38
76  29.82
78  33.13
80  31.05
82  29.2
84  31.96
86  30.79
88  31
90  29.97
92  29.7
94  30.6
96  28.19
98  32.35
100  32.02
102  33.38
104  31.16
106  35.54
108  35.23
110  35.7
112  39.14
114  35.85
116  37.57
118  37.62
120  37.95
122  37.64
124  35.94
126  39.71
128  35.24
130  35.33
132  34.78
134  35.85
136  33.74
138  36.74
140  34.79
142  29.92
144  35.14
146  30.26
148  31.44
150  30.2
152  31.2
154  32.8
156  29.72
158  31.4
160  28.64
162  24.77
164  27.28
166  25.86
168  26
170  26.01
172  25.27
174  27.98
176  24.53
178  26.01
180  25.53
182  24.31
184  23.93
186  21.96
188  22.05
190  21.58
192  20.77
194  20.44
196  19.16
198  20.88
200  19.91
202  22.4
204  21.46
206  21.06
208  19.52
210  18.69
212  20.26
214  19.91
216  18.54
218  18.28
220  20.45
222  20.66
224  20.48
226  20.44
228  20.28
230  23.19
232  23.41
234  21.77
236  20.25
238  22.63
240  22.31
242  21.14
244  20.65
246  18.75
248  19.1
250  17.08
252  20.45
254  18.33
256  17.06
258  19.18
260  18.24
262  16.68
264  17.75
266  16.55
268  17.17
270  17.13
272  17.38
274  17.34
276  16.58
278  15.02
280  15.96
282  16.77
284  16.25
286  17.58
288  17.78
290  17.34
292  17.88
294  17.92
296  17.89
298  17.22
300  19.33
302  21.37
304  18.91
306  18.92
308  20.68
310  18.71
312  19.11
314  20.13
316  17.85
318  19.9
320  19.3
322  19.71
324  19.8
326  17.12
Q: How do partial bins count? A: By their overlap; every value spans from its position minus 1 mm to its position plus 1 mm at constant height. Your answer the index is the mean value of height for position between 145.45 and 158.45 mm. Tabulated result 31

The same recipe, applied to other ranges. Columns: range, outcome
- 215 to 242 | 21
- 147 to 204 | 25.4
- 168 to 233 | 21.9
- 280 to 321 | 18.5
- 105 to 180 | 32.3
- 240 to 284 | 17.9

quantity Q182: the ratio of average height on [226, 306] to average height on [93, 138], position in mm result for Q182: 0.5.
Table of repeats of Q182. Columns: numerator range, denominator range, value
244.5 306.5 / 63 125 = 0.54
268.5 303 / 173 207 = 0.77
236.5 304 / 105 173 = 0.55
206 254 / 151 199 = 0.80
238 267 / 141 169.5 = 0.64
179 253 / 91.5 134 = 0.60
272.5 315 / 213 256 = 0.89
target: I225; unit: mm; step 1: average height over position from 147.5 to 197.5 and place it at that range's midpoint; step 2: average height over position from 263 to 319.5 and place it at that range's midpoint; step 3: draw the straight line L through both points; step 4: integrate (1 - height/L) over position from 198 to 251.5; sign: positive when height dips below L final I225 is 4.4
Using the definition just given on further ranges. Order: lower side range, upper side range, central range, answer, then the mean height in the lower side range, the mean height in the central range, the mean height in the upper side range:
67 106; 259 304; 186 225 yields 4.3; 31.5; 20.4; 17.4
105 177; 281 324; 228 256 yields 3.9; 32.6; 20.6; 18.6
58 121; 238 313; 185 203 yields 2.6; 32.7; 21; 18.3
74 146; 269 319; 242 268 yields 3.7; 33.8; 18.4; 18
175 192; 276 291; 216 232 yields 0.1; 23.6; 20.6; 16.7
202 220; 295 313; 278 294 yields 1.9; 19.9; 17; 19.1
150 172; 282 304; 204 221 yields 3.2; 28.3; 19.7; 18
